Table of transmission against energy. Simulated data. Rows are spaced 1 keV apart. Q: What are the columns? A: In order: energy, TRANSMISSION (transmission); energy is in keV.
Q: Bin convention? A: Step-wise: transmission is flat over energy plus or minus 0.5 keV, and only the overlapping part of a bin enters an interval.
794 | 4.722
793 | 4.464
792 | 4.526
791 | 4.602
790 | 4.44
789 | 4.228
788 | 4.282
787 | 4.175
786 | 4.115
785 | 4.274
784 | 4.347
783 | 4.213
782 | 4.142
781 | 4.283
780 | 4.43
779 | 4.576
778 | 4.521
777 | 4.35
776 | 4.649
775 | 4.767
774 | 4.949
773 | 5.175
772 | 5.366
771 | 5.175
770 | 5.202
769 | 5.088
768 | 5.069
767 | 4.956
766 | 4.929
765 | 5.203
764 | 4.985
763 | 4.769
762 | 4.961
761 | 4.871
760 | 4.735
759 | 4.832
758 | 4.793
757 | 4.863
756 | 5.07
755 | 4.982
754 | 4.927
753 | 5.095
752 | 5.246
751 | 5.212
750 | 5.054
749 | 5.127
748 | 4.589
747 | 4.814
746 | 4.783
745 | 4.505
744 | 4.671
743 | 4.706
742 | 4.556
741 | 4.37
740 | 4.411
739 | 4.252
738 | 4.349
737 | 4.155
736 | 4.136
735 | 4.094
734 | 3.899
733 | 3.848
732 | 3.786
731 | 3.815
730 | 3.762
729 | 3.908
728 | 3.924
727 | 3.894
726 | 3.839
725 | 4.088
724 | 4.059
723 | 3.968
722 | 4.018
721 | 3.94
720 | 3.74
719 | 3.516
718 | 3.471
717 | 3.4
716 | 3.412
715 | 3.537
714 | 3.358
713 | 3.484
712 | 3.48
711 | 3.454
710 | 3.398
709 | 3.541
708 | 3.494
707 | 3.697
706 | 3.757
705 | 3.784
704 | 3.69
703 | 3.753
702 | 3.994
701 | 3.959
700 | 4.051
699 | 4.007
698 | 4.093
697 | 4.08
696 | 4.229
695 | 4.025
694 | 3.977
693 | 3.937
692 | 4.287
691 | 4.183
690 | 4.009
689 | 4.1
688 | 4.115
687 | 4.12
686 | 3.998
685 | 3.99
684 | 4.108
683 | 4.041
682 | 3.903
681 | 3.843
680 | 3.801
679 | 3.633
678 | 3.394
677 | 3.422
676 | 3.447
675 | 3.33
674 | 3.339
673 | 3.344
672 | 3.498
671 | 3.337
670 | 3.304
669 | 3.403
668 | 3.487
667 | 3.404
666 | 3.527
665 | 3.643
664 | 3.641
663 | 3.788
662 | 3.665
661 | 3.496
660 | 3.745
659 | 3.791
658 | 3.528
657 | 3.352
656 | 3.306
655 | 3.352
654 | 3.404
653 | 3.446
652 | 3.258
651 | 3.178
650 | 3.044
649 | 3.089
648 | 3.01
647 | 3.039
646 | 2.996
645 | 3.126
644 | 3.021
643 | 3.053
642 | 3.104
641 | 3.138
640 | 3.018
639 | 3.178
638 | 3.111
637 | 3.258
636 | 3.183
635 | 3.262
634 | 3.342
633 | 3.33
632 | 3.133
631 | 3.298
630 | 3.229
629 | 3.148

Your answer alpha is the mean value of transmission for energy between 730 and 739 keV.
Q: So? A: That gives 4.01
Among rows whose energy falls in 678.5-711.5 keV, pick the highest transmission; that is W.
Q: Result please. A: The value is 4.287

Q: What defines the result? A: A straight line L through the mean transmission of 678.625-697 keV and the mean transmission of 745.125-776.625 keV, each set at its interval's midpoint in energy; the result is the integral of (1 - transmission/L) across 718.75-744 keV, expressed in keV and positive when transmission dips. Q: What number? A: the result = 2.9 keV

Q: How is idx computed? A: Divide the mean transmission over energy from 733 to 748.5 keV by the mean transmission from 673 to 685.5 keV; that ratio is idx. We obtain 1.2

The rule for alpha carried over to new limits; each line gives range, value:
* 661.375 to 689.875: 3.67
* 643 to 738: 3.68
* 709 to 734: 3.71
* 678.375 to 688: 3.94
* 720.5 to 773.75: 4.58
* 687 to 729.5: 3.83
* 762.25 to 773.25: 5.08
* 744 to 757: 4.94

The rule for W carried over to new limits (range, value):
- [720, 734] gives 4.088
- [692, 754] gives 5.246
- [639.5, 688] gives 4.12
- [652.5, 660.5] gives 3.791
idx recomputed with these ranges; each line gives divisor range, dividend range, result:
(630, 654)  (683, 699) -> 1.29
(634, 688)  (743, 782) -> 1.42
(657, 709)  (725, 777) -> 1.23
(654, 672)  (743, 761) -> 1.39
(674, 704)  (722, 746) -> 1.06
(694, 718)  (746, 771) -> 1.34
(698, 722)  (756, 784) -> 1.31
